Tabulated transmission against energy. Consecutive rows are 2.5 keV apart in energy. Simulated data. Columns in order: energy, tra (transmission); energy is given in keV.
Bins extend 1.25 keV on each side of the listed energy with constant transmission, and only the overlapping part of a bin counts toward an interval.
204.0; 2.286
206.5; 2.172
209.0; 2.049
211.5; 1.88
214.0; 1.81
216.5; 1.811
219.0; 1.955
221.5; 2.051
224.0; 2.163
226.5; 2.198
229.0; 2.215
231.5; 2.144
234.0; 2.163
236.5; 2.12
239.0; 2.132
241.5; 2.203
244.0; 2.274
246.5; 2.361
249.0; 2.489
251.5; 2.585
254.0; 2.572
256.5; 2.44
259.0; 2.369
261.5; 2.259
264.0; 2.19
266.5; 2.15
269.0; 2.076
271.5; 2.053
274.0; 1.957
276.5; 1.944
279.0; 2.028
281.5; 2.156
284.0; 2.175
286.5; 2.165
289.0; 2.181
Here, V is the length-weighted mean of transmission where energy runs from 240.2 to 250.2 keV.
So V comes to 2.33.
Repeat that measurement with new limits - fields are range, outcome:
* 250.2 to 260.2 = 2.49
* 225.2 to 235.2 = 2.18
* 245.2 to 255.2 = 2.5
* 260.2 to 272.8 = 2.15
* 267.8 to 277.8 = 2.01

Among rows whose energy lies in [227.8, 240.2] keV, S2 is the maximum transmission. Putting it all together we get 2.215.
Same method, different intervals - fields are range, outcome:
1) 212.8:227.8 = 2.198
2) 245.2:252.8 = 2.585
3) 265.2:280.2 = 2.15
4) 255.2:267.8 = 2.44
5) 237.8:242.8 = 2.203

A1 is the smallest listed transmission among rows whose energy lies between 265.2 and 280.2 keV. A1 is 1.944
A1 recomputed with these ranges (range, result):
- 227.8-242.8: 2.12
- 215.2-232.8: 1.811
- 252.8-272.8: 2.053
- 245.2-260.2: 2.361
